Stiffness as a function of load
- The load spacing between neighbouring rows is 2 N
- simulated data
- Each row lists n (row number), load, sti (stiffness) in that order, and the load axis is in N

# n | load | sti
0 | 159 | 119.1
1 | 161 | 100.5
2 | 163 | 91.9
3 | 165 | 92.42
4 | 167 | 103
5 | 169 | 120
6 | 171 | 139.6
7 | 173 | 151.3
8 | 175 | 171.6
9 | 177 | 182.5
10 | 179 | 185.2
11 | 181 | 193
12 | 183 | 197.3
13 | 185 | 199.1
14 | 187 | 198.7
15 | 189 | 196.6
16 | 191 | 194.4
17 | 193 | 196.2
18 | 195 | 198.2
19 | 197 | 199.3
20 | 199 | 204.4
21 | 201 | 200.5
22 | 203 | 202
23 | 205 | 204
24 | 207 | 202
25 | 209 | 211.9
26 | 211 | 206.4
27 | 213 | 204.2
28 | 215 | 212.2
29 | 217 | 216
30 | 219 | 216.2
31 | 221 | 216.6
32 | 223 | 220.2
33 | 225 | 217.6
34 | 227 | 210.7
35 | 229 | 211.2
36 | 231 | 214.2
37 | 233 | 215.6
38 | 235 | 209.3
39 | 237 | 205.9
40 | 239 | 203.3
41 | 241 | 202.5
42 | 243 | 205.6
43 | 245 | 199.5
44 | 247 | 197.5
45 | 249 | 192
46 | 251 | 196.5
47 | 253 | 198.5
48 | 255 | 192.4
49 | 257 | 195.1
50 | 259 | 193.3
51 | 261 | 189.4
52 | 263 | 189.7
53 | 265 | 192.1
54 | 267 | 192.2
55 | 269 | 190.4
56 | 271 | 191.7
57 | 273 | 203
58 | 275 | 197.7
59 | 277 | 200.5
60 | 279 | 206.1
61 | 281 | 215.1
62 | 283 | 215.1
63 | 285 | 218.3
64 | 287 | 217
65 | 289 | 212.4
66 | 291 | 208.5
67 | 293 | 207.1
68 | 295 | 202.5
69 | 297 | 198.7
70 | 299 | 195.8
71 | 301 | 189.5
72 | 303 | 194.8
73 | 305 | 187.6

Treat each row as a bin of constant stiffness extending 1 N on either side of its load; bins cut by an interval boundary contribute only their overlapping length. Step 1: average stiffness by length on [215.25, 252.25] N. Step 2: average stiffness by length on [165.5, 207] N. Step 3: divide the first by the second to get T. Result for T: 1.1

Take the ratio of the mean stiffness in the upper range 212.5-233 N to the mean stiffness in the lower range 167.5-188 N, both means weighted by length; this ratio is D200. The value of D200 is 1.2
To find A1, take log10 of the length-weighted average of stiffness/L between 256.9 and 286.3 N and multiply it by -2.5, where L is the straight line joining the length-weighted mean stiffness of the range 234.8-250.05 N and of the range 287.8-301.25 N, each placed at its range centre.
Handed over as 0.01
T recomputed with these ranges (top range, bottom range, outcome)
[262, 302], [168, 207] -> 1.08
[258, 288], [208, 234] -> 0.94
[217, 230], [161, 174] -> 1.87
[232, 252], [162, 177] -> 1.58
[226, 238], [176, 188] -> 1.10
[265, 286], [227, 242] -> 0.97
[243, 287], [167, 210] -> 1.07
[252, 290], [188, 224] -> 0.98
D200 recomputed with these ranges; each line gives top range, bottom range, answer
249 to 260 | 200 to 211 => 0.95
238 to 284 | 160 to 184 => 1.38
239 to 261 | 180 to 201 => 1.00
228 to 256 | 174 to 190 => 1.07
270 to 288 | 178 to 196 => 1.06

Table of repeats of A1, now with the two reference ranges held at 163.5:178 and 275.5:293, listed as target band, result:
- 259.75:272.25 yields 0.04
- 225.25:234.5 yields -0.21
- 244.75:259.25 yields -0.03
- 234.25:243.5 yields -0.14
